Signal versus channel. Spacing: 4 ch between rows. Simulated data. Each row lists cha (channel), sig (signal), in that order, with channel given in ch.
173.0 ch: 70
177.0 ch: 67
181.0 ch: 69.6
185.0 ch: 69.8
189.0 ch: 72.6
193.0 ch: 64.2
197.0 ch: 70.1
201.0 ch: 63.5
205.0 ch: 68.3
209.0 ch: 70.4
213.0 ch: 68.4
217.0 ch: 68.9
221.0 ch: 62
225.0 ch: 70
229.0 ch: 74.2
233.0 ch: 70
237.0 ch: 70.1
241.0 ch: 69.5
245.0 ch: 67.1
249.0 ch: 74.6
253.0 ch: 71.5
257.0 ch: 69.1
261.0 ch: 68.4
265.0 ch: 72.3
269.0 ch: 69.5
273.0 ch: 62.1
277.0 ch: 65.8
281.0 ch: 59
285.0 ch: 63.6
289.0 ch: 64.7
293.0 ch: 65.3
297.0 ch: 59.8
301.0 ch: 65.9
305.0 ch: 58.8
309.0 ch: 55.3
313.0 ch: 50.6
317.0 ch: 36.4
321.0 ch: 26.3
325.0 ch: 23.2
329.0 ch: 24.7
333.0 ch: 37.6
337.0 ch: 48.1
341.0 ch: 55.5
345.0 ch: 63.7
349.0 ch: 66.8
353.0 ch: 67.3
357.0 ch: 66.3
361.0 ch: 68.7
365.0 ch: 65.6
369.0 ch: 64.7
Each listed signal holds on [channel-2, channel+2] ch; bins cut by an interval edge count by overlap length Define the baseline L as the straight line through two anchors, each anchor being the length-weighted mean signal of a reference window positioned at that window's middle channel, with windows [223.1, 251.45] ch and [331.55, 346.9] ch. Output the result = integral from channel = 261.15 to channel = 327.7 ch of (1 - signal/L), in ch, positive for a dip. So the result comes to 4.9 ch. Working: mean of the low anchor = 70.8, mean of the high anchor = 51.6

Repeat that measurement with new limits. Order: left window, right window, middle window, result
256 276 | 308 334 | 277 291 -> -1.3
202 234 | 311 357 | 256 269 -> -2.1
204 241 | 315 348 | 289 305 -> -4.5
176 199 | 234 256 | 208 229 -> 0.4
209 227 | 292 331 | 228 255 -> -3.8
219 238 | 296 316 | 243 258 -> -1.1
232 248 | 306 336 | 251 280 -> -4.3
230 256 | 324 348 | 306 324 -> 3.0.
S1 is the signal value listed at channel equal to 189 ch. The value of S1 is 72.6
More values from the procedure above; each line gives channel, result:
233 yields 70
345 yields 63.7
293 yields 65.3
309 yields 55.3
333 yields 37.6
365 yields 65.6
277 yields 65.8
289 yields 64.7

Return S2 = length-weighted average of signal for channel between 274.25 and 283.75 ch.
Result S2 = 62.5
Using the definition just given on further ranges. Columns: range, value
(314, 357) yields 46.1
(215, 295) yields 67.9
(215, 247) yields 69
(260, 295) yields 65.6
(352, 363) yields 67.4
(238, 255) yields 70.6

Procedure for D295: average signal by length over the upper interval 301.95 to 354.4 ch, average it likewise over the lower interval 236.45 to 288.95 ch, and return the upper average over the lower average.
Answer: 0.70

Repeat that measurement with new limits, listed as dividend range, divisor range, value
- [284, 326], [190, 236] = 0.76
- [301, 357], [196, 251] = 0.70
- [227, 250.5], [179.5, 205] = 1.04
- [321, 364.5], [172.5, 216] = 0.75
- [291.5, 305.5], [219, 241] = 0.91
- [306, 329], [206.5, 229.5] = 0.55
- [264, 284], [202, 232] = 0.95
